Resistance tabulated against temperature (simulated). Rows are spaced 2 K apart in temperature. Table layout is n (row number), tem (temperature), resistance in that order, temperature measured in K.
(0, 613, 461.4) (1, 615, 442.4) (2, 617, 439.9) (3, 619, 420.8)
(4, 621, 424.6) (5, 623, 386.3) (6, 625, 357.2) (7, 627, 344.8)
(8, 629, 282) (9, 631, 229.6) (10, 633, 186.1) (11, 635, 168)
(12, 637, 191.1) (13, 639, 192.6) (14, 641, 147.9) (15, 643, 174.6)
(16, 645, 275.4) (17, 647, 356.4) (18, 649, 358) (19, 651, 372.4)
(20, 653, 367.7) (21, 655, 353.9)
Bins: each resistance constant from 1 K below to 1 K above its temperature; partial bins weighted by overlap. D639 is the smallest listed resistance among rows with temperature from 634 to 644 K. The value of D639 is 147.9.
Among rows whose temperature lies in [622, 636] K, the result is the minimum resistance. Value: 168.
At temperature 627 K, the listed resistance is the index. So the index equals 344.8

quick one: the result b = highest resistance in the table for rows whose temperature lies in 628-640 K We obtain 282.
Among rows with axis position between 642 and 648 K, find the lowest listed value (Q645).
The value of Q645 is 174.6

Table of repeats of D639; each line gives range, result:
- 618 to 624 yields 386.3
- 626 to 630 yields 282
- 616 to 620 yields 420.8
